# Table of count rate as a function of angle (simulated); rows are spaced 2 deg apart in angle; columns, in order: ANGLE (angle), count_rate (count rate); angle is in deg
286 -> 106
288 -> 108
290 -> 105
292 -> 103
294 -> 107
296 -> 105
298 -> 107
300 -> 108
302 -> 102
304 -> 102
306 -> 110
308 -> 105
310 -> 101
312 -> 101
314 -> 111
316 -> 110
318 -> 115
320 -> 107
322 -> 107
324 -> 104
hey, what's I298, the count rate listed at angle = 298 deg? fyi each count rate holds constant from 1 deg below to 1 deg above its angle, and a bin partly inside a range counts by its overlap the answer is 107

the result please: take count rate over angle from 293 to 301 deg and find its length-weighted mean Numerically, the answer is 107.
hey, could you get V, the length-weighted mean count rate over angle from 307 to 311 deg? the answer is 103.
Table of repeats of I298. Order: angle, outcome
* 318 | 115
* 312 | 101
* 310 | 101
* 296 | 105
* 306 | 110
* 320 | 107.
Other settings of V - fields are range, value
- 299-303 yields 105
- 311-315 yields 106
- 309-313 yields 101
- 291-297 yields 105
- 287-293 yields 105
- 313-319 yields 112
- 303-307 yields 106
